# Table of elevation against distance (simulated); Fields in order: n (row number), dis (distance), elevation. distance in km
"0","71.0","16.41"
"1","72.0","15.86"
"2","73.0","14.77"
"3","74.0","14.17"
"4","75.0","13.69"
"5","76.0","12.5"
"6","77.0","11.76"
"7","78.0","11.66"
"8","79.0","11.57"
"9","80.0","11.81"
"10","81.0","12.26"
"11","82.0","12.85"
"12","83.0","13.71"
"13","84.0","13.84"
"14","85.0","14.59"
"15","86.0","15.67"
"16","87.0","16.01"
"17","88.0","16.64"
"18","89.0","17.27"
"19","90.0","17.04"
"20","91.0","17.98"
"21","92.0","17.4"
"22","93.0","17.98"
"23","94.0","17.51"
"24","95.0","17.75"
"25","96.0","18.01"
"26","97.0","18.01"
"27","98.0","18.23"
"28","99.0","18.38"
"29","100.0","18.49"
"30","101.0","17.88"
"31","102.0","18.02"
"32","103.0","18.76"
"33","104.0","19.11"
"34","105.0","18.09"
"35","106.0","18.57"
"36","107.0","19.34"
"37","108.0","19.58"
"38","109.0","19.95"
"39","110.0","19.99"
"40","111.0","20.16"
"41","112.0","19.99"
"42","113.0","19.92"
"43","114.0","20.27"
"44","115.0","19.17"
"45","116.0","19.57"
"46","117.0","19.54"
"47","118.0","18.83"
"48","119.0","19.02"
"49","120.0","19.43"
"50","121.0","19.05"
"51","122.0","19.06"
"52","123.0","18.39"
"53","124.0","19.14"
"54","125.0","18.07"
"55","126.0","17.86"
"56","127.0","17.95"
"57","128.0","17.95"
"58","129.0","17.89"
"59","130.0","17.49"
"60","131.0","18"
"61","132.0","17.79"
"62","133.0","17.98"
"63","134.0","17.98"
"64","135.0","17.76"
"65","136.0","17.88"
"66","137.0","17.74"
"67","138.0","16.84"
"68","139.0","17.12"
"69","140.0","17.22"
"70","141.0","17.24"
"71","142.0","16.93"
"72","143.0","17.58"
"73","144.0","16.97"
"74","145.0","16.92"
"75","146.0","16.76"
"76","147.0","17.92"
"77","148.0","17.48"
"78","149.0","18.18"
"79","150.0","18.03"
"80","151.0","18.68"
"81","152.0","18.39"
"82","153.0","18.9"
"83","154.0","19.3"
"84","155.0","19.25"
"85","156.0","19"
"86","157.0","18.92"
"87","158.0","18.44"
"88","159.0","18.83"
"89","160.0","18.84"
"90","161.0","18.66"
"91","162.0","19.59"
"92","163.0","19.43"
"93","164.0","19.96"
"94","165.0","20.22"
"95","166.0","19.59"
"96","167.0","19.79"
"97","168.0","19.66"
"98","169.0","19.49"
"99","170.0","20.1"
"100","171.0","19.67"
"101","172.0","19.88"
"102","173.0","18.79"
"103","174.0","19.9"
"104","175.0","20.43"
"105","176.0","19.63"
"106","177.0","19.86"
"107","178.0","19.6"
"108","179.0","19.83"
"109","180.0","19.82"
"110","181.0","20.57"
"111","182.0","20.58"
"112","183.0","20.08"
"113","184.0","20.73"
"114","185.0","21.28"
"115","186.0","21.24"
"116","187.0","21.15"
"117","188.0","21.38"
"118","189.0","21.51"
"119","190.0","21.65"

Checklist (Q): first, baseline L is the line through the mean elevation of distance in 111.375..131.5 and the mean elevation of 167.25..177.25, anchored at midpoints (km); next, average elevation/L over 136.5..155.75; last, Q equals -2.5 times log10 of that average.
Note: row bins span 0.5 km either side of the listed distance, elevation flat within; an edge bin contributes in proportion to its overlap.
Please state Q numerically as 0.09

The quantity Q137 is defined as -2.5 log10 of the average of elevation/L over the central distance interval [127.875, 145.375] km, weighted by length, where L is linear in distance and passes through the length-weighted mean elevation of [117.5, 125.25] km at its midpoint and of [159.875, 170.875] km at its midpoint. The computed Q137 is 0.10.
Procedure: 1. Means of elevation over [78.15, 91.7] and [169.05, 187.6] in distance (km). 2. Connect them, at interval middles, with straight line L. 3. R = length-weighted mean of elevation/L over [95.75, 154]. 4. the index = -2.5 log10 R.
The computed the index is -0.089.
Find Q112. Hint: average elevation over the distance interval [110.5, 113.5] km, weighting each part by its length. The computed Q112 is 20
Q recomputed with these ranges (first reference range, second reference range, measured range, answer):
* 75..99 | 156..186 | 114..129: -0.10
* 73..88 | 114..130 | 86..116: -0.15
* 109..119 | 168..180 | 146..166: 0.05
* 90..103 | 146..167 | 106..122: -0.08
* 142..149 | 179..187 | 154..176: -0.02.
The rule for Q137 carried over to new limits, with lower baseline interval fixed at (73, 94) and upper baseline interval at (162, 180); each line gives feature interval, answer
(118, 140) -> -0.05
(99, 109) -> -0.18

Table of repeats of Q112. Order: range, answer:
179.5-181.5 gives 20.2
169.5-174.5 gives 19.7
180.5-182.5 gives 20.6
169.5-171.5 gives 19.9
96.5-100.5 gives 18.3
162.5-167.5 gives 19.8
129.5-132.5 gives 17.8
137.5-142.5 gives 17.1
